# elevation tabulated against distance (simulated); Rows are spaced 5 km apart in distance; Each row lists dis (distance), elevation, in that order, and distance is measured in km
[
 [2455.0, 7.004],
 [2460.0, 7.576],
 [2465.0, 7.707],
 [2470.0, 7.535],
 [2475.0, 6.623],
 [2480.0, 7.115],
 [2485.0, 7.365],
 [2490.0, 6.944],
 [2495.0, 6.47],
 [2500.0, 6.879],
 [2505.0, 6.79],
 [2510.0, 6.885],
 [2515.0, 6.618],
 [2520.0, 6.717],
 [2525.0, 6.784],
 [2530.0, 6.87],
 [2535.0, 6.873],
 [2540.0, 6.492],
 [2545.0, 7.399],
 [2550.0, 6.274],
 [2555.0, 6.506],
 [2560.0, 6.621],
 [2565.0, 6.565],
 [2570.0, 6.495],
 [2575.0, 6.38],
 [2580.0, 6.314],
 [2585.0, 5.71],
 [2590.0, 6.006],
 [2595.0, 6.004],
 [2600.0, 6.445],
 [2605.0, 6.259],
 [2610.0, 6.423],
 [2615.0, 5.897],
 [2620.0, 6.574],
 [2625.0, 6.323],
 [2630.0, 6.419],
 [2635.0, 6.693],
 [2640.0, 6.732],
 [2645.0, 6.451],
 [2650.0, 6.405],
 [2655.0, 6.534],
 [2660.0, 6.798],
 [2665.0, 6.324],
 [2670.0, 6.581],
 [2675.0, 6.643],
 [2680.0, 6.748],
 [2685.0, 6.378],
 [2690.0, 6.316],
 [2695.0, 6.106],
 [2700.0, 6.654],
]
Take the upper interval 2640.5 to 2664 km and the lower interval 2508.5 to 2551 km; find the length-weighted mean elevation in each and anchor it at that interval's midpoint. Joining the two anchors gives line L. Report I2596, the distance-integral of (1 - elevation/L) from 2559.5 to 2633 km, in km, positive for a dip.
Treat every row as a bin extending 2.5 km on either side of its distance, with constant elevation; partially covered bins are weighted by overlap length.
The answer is 4.0 km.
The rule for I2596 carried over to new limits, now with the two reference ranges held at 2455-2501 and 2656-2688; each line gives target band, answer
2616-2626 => 0.50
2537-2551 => 0.34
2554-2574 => 1.01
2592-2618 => 2.14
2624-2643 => 0.36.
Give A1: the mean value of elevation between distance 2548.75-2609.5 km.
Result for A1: 6.3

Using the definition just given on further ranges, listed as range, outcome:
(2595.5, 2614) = 6.3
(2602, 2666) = 6.45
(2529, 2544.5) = 6.82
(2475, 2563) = 6.79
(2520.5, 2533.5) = 6.81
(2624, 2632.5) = 6.38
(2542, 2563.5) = 6.69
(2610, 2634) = 6.34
